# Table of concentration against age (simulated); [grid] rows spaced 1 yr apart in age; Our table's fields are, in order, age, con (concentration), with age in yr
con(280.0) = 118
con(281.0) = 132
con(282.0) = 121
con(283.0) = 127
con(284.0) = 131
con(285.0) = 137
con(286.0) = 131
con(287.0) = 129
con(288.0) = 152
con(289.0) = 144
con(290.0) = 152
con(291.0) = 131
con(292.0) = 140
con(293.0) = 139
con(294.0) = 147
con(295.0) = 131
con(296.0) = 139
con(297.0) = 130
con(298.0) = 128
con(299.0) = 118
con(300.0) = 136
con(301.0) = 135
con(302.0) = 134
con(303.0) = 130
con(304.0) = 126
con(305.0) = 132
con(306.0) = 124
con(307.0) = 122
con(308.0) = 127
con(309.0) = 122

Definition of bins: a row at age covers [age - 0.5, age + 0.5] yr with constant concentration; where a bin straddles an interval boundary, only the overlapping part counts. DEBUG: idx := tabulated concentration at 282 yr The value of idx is 121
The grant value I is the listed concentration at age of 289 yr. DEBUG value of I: 144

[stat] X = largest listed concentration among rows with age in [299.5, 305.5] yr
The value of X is 136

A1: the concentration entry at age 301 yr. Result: 135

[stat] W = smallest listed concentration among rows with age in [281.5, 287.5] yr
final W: 121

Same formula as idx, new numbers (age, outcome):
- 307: 122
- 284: 131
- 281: 132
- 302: 134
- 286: 131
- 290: 152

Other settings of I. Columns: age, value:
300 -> 136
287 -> 129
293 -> 139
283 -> 127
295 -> 131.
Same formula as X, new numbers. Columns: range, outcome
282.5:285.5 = 137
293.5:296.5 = 147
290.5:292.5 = 140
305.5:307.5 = 124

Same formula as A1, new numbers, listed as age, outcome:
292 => 140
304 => 126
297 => 130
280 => 118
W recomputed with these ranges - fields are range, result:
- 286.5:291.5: 129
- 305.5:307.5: 122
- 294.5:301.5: 118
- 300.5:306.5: 124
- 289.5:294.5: 131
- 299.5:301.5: 135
